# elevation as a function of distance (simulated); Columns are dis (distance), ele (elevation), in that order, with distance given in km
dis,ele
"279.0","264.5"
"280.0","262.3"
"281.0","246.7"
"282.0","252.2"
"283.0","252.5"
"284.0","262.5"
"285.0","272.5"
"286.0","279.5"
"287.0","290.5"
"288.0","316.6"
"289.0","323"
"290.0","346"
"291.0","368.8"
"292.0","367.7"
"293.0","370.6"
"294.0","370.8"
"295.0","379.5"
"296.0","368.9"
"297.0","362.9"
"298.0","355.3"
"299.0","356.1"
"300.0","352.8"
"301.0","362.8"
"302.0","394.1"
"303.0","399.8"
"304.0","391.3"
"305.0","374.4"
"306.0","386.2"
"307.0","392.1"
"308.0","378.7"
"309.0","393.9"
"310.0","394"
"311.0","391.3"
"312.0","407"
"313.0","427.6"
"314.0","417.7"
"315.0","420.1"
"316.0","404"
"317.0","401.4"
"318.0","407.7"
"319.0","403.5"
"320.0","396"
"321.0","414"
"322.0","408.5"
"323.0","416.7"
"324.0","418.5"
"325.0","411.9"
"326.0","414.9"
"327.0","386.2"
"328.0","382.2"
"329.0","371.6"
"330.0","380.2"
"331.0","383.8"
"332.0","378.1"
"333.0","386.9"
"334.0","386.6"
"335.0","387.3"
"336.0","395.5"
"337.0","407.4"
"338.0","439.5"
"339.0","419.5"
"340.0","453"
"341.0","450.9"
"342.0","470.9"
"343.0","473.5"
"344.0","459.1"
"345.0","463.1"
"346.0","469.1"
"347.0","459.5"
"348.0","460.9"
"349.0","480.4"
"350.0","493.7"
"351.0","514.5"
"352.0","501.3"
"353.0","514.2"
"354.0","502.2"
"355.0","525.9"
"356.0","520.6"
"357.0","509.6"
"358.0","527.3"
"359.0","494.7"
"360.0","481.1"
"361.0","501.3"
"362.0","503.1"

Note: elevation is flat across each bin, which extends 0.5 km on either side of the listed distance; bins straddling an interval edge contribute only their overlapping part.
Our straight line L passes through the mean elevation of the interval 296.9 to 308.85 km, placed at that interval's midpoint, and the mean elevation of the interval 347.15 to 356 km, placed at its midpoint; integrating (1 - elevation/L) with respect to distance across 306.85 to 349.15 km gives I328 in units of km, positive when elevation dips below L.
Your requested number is 2.3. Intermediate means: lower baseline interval 377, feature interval 415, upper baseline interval 499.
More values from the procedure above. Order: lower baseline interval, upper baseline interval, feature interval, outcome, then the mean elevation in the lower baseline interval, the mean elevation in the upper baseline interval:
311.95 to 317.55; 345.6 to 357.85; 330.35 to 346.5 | 1.43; 413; 497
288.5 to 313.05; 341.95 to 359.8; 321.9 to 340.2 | 1.85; 376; 491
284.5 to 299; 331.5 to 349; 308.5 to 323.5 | -0.74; 341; 434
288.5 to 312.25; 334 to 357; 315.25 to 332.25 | 0.88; 374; 466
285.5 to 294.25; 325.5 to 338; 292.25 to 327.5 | -2.92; 336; 390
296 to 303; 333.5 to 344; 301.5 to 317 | -0.63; 367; 430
